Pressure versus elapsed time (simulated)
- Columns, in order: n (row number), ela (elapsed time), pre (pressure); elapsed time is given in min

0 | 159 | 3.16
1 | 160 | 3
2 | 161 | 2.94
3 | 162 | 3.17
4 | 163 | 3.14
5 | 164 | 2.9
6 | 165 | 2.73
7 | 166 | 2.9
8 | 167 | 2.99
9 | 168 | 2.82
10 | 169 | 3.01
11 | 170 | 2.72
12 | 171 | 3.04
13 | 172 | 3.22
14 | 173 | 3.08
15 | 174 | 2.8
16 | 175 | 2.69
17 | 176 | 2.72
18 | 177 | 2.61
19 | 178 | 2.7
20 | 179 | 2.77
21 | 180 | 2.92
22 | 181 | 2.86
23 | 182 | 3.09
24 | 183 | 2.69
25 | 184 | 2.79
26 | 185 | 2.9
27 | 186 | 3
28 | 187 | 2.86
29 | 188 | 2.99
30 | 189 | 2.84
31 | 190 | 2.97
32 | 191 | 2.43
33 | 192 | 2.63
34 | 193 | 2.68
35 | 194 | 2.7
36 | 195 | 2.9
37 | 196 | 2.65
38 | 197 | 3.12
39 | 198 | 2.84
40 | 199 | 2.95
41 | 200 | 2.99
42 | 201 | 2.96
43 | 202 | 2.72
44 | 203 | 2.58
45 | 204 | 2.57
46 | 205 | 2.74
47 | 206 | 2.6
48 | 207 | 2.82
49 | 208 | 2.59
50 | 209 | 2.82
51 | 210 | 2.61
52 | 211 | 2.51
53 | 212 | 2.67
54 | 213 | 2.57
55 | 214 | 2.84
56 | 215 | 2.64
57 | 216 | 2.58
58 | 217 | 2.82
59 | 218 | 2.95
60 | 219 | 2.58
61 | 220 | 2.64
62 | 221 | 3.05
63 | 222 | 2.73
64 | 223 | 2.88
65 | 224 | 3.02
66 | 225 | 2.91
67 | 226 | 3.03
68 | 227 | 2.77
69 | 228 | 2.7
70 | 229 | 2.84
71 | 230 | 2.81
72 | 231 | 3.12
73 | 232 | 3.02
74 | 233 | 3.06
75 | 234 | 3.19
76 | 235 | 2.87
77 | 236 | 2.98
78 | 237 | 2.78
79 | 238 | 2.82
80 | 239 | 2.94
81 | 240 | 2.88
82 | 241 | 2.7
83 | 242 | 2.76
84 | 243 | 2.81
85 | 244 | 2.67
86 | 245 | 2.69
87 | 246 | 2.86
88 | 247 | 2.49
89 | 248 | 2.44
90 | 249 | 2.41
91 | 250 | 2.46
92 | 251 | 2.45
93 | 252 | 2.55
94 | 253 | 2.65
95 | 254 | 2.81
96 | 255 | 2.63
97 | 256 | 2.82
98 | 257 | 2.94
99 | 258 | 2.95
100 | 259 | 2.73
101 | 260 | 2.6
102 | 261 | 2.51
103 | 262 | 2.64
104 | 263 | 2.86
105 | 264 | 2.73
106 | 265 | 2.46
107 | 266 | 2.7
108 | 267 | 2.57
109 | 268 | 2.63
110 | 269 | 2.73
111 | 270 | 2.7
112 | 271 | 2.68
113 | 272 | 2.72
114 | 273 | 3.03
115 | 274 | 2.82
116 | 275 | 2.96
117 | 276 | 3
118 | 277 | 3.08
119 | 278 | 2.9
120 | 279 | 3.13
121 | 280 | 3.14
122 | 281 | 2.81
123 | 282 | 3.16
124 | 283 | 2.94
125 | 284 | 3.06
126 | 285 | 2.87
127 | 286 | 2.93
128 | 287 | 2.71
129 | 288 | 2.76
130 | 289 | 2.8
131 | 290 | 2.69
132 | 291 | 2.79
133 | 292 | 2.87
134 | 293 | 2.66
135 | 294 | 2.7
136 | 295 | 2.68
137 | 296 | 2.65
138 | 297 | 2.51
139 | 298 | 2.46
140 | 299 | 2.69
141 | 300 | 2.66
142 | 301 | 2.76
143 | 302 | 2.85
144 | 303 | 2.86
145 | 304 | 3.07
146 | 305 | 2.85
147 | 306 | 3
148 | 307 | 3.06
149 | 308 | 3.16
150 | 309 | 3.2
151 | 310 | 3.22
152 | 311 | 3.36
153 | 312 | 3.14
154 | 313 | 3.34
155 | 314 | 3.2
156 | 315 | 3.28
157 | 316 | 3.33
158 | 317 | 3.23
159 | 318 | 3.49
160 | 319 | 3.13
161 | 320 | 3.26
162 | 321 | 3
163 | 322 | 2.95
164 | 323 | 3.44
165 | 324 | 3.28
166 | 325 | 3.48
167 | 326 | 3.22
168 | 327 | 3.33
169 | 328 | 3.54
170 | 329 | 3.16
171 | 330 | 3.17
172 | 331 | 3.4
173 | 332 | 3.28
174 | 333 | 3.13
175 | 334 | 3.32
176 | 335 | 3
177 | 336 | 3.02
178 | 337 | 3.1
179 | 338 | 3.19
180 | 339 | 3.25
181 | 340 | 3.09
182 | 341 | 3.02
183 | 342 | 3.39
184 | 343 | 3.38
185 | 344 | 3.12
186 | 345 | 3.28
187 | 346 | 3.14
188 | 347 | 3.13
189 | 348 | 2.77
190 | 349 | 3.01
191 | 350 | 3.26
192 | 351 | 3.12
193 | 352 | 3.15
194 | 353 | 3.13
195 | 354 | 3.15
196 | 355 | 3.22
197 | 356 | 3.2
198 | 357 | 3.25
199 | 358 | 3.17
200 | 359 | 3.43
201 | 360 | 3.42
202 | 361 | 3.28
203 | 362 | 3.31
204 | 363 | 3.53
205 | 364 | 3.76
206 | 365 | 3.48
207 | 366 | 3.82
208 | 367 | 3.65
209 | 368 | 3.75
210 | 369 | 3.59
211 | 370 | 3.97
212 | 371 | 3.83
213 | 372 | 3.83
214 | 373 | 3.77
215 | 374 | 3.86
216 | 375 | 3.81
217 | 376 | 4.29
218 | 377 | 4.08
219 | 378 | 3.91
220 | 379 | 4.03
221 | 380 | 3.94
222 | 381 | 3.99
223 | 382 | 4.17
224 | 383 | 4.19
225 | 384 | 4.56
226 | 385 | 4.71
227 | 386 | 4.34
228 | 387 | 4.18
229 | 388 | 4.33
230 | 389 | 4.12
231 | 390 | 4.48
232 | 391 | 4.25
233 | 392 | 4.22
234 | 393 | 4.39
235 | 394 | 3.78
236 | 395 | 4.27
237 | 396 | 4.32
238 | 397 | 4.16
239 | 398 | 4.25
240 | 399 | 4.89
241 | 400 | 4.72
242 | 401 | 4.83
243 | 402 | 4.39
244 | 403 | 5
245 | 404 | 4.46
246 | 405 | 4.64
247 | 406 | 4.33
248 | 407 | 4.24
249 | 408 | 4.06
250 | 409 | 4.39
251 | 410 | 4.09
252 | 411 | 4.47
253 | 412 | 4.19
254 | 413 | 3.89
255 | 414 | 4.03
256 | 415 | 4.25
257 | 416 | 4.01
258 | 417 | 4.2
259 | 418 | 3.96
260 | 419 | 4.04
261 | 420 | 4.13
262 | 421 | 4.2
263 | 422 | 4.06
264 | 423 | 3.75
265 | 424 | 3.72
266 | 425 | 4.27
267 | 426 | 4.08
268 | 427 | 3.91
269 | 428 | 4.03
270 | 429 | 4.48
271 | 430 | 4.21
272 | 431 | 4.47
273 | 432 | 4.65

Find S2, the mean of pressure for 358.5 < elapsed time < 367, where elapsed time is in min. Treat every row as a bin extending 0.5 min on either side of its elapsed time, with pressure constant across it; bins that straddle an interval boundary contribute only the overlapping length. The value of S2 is 3.51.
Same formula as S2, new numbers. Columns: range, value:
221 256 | 2.79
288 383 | 3.26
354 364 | 3.33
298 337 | 3.14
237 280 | 2.74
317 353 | 3.2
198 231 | 2.77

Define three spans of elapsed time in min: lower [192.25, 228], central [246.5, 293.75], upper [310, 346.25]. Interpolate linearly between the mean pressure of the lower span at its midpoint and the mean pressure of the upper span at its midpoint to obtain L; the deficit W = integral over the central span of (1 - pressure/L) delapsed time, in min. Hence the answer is 3.8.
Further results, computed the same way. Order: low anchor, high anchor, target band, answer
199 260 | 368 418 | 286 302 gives 3.0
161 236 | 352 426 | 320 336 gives 1.7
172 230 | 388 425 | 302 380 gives 9.4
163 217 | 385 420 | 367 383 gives 0.7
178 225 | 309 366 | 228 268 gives 2.6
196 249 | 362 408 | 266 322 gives 7.6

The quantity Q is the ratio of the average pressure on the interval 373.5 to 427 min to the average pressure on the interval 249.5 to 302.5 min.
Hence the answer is 1.53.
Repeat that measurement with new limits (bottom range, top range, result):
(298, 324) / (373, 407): 1.39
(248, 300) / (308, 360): 1.17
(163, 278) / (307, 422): 1.33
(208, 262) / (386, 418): 1.56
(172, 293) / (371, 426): 1.51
